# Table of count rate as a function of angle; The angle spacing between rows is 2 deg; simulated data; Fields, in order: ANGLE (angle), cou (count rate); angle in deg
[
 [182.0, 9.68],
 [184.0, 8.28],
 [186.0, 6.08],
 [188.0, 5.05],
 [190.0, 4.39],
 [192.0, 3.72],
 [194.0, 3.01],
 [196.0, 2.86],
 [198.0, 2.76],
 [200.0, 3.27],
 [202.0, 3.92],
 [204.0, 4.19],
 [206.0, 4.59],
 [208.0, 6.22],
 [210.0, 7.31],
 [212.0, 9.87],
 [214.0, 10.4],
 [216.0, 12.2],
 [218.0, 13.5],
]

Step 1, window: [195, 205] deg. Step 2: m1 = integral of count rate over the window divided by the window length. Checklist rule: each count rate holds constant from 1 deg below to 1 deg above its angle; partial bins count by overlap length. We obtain 3.4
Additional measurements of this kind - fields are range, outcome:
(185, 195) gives 4.45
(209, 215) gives 9.19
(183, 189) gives 6.47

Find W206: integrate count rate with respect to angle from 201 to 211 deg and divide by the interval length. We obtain 5.25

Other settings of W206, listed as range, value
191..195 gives 3.37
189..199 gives 3.35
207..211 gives 6.76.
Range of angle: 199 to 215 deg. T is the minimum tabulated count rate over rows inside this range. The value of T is 3.27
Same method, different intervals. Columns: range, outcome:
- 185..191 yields 4.39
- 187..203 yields 2.76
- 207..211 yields 6.22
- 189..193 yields 3.72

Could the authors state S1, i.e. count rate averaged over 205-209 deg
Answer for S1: 5.4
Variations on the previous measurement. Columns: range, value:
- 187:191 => 4.72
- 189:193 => 4.05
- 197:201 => 3.01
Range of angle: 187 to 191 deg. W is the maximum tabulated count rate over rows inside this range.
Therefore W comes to 5.05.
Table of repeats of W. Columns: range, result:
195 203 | 3.92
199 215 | 10.4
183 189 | 8.28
